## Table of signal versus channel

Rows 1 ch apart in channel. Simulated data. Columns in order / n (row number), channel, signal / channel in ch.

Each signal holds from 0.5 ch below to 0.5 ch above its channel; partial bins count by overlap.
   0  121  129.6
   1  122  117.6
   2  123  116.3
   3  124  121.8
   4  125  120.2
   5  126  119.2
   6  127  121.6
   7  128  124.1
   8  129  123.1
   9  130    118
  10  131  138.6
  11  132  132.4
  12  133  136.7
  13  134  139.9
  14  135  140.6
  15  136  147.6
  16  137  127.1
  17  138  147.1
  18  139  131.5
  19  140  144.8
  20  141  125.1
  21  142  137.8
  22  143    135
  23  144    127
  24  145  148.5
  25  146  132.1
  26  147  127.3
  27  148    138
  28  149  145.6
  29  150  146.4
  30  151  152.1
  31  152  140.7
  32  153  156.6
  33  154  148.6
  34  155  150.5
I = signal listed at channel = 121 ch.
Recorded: 129.6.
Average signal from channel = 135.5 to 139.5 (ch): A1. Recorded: 138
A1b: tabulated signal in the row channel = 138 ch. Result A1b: 147.1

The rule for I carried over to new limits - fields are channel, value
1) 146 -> 132.1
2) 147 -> 127.3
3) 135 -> 140.6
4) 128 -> 124.1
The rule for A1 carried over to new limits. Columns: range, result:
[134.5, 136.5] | 144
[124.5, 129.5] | 122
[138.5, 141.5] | 134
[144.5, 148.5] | 136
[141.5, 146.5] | 136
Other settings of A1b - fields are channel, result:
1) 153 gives 156.6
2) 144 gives 127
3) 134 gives 139.9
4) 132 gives 132.4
